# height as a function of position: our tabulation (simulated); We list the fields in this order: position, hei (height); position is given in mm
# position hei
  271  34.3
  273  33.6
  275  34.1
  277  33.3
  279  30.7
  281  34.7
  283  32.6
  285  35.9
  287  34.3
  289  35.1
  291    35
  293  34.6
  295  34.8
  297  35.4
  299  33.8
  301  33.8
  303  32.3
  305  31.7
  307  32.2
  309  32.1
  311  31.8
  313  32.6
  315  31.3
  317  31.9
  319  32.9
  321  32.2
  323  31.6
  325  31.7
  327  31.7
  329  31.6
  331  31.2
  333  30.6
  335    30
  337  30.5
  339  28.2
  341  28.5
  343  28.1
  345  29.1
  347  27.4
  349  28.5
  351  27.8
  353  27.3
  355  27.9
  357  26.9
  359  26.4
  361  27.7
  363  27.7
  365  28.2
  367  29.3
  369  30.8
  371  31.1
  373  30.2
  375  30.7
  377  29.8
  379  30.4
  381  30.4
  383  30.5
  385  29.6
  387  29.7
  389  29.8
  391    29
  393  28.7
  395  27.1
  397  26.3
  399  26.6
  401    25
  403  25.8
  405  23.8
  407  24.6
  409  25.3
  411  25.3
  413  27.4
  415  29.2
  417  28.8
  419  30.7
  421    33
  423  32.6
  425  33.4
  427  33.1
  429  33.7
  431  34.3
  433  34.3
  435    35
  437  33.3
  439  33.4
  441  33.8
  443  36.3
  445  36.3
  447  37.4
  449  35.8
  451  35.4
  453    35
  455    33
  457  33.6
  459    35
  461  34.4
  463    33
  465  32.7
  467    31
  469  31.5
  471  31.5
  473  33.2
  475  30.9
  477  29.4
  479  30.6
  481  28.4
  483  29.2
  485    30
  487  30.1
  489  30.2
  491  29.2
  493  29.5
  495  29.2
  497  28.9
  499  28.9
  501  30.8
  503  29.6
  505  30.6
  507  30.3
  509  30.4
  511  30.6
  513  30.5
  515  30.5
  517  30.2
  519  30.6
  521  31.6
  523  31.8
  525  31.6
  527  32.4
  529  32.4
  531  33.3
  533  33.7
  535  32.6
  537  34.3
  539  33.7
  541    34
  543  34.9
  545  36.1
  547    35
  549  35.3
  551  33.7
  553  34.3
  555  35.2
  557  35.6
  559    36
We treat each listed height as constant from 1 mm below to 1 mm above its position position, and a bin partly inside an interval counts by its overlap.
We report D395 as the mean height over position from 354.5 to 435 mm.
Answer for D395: 29.2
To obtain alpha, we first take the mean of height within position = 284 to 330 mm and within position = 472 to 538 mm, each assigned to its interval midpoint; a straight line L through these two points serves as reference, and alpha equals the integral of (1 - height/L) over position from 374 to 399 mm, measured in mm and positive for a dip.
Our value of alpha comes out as 2.27 mm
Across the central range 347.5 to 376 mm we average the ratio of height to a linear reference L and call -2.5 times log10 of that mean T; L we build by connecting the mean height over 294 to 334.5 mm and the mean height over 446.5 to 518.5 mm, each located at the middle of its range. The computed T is 0.12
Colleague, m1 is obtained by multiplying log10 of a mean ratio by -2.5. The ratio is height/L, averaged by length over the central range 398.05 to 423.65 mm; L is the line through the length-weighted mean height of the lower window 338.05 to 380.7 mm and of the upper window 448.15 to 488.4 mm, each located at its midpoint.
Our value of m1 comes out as 0.11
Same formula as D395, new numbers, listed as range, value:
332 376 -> 28.8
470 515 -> 30.1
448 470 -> 33.7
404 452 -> 31.9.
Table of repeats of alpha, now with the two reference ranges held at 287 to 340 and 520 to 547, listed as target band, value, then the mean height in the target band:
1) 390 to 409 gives 3.76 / 26.3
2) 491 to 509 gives 1.87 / 29.7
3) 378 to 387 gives 0.69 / 30.2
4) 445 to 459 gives -0.91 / 35.1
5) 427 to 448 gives -1.14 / 34.7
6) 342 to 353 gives 1.49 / 28.1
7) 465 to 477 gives 0.55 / 31.5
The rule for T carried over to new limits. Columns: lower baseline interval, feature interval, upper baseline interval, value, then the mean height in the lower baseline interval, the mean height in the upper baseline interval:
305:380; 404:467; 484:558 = -0.05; 30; 31.9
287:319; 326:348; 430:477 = 0.13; 33.2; 33.8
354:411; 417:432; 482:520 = -0.14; 28.1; 30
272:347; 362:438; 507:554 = 0.10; 32.2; 32.7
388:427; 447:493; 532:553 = -0.04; 28.2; 34.3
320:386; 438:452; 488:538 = -0.17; 29.5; 30.9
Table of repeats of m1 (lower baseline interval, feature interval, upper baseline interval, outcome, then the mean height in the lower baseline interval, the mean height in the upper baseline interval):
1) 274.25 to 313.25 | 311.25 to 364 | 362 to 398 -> 0.06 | 33.6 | 29.4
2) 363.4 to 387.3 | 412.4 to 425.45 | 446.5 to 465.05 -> 0.06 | 30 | 34.5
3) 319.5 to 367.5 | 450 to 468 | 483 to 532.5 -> -0.12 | 29.2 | 30.6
